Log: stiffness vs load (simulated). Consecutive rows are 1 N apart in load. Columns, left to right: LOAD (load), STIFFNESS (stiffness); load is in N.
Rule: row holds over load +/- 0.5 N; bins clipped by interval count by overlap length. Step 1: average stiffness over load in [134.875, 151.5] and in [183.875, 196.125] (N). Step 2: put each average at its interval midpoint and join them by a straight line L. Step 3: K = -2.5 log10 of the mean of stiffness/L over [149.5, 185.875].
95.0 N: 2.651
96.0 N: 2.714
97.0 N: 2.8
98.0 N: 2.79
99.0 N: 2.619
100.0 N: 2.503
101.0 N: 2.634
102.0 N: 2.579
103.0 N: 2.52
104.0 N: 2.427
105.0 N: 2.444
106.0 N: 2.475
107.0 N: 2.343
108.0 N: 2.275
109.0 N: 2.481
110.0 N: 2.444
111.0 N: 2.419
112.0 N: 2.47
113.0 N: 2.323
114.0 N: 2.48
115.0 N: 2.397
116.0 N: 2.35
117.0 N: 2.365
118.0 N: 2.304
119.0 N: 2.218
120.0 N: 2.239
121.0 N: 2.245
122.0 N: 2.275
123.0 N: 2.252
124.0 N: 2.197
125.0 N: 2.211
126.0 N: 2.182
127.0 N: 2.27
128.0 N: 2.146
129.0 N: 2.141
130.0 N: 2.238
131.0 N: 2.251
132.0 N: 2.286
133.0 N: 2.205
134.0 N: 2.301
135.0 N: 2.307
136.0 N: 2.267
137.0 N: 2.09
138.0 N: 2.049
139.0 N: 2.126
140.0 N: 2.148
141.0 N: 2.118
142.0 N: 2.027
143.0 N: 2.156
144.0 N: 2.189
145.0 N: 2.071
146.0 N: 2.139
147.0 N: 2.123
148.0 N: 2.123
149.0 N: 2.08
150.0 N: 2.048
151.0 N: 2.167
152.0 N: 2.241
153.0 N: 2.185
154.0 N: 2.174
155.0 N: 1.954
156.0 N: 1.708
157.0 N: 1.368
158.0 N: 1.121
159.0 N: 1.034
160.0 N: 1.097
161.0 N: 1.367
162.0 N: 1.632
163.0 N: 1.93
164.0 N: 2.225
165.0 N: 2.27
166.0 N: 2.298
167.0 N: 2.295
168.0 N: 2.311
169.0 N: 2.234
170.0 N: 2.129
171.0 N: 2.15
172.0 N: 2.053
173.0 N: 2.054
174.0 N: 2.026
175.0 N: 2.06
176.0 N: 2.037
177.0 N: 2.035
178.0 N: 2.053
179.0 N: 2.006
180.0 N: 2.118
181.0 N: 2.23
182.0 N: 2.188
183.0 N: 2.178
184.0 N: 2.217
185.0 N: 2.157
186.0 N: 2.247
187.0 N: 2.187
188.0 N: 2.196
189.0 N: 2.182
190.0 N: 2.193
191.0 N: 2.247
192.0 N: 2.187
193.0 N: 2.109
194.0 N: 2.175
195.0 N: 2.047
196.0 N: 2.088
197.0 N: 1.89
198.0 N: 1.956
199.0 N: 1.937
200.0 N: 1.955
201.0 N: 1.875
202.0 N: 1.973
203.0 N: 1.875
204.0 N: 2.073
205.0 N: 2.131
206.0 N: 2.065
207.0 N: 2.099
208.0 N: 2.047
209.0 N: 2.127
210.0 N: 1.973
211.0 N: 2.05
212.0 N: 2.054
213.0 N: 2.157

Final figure 0.09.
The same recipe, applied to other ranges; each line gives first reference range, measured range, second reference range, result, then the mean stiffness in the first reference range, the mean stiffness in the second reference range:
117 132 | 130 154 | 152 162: -0.15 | 2.23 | 1.59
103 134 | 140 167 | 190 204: 0.14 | 2.31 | 2.03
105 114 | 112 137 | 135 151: 0.01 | 2.41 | 2.12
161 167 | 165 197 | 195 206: -0.07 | 2.03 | 1.98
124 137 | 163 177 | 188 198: 0.00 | 2.23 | 2.12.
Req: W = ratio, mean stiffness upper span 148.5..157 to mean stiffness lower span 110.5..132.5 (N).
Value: 0.9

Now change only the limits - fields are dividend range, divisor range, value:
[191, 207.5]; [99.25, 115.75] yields 0.83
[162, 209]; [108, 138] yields 0.92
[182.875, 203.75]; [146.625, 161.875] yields 1.17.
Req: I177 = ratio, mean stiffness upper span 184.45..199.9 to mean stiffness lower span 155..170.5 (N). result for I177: 1.17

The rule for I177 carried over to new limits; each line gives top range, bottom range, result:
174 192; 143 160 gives 1.13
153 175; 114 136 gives 0.84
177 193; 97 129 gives 0.91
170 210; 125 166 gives 1.03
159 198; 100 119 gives 0.85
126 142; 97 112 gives 0.87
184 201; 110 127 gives 0.91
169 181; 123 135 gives 0.93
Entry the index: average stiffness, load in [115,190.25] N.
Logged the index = 2.1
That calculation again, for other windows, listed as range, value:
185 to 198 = 2.14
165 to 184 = 2.14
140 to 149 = 2.12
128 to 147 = 2.17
